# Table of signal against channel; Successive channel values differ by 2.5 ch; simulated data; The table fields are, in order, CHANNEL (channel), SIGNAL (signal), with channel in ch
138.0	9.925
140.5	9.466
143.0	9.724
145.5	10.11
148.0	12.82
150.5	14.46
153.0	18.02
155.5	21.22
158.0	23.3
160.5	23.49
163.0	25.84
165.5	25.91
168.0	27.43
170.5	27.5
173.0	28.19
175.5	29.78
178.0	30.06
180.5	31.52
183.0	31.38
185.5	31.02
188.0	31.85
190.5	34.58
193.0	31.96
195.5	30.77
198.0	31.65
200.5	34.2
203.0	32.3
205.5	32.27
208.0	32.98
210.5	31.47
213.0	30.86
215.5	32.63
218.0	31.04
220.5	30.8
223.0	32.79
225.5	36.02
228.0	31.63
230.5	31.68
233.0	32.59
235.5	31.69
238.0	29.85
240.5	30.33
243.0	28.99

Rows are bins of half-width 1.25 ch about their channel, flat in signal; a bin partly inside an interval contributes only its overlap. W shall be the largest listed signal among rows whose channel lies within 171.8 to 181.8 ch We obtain 31.52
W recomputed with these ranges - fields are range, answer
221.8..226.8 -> 36.02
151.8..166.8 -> 25.91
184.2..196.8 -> 34.58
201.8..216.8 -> 32.98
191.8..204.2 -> 34.2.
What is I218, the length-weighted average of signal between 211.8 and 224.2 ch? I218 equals 31.6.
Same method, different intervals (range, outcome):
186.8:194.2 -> 32.8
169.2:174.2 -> 27.8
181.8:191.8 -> 32.2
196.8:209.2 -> 32.7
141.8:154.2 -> 13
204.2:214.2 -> 31.9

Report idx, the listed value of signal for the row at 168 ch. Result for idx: 27.43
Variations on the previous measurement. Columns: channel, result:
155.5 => 21.22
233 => 32.59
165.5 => 25.91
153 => 18.02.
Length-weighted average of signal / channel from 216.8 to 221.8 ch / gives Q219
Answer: 30.9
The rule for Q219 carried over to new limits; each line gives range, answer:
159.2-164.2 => 24.6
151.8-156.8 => 19.7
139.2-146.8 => 9.79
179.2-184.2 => 31.4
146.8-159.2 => 18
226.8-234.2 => 32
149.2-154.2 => 16.2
